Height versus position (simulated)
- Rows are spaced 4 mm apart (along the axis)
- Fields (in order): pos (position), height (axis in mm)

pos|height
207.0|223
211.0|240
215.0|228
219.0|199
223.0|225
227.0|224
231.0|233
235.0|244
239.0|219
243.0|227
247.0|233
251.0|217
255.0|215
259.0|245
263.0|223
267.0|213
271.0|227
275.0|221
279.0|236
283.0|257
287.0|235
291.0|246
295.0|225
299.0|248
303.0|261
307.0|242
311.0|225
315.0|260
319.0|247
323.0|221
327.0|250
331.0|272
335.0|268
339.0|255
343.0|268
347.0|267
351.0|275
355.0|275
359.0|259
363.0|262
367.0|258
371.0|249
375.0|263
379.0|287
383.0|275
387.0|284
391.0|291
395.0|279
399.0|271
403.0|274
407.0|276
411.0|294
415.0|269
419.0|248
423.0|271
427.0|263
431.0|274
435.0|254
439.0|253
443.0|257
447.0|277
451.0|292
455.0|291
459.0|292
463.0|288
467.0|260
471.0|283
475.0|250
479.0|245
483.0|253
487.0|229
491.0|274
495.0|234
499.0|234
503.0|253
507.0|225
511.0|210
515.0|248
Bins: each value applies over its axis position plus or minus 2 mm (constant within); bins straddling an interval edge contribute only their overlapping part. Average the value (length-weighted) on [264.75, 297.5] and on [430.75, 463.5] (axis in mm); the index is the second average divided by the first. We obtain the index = 1.18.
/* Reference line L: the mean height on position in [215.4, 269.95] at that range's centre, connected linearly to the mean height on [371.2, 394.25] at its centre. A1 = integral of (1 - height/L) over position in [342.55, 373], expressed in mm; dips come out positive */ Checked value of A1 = 0.5 mm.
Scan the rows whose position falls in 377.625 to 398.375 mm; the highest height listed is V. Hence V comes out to 291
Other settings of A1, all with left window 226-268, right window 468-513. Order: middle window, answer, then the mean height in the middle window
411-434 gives -2.6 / 267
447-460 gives -2.5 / 289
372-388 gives -2.6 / 275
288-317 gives -1.6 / 244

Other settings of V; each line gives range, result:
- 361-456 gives 294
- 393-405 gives 279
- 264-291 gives 257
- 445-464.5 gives 292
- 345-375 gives 275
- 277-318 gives 261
